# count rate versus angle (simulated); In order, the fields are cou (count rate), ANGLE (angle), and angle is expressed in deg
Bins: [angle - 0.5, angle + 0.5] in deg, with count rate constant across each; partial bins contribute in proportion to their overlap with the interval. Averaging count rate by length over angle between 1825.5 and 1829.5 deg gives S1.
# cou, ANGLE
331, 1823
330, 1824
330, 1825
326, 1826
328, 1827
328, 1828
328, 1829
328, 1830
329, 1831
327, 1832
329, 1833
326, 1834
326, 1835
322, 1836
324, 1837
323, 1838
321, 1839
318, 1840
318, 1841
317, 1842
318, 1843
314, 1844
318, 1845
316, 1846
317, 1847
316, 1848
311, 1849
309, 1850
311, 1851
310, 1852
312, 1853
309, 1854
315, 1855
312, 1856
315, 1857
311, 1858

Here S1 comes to 328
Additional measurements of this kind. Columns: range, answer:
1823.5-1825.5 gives 330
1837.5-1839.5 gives 322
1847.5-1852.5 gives 311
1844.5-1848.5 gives 317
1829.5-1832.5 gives 328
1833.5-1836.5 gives 325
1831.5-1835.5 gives 327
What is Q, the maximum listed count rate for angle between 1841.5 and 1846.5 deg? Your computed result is 318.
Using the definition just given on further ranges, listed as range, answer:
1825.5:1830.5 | 328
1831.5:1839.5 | 329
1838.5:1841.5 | 321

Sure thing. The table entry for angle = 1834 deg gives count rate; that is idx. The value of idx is 326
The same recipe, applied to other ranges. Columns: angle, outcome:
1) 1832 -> 327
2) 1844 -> 314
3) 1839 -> 321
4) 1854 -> 309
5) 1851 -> 311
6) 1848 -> 316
